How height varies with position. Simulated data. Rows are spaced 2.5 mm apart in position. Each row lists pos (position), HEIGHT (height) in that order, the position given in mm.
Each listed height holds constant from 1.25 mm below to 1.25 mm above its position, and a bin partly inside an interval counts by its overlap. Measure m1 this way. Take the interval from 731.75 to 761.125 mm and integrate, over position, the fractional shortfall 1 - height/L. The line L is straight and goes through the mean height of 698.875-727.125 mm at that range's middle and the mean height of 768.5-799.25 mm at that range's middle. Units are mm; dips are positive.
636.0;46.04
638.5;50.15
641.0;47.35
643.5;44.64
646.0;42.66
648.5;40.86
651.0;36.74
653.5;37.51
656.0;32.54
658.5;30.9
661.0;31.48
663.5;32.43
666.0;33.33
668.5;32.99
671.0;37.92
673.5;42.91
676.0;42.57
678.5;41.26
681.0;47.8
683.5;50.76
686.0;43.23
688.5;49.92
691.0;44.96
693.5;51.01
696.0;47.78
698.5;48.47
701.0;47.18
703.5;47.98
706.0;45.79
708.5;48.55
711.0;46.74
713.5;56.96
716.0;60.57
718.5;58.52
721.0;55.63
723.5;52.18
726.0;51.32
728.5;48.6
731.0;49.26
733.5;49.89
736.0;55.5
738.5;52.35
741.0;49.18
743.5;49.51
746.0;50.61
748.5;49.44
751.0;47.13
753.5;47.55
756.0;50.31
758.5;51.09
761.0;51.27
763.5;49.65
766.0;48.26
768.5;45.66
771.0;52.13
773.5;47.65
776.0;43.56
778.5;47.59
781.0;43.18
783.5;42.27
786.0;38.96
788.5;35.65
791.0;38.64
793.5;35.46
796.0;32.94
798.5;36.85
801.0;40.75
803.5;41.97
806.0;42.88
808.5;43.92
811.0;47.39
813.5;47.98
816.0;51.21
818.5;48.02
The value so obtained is -2.1 mm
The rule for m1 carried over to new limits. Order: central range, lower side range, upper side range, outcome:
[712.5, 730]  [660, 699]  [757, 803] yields -4.9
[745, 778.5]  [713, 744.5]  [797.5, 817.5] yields 0.4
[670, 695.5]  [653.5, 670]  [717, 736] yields -4.0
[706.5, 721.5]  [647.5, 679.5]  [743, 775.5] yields -3.8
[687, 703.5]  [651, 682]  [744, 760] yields -2.8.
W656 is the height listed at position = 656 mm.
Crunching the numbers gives 32.54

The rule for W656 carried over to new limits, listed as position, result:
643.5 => 44.64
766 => 48.26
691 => 44.96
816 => 51.21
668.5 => 32.99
